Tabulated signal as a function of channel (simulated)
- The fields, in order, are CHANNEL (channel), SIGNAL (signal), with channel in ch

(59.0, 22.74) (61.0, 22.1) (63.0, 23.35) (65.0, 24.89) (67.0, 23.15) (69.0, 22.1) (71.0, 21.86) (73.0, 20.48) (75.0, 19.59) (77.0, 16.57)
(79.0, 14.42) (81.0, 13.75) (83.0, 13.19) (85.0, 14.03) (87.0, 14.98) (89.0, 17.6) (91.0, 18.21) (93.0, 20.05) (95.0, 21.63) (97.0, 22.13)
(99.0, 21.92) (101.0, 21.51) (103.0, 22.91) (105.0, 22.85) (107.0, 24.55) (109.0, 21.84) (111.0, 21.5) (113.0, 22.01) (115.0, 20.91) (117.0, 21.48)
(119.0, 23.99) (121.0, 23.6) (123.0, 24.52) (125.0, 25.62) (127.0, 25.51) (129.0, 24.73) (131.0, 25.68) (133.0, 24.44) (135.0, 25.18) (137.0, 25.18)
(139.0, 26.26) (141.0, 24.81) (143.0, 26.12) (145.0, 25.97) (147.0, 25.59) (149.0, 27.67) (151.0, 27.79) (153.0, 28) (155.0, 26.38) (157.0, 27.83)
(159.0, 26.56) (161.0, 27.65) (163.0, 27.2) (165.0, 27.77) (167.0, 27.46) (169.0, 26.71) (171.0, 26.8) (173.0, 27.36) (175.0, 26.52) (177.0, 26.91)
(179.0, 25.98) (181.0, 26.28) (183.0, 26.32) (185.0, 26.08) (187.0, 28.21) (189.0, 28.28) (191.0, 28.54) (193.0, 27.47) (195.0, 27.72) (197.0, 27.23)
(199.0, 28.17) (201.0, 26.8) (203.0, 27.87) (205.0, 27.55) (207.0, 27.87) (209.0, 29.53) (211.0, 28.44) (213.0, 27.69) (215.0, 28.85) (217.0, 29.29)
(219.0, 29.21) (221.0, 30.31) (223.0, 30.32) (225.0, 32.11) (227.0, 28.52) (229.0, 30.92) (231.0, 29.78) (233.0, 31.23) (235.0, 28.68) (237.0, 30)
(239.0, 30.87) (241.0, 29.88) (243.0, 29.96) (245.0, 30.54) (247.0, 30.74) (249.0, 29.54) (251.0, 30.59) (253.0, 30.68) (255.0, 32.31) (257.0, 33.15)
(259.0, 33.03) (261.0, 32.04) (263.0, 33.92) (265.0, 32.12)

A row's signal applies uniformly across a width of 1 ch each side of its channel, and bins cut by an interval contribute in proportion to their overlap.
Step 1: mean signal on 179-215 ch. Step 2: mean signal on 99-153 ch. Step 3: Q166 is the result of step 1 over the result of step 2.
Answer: 1.1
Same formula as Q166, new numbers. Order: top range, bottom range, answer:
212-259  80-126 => 1.47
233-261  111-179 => 1.20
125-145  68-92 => 1.47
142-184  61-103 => 1.38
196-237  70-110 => 1.51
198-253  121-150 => 1.16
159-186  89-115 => 1.24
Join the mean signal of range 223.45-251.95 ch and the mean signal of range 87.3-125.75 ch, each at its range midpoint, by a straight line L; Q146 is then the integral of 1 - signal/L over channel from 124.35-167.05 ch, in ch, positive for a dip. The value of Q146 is -3.4 ch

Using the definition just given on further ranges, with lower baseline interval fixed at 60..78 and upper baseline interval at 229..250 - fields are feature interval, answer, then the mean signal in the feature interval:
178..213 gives 0.5 ch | 27.6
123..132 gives -0.3 ch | 25.3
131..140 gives -0.1 ch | 25.3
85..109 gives 2.6 ch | 20.5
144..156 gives -0.6 ch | 26.9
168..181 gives 0.1 ch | 26.7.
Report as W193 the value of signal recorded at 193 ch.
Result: 27.47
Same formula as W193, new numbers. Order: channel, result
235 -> 28.68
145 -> 25.97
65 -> 24.89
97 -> 22.13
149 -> 27.67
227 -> 28.52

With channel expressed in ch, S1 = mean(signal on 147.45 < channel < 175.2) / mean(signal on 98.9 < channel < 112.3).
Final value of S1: 1.21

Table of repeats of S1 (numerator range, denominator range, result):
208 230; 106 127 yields 1.28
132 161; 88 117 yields 1.23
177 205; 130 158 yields 1.04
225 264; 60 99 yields 1.61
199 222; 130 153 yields 1.10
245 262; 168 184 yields 1.18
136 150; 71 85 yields 1.57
